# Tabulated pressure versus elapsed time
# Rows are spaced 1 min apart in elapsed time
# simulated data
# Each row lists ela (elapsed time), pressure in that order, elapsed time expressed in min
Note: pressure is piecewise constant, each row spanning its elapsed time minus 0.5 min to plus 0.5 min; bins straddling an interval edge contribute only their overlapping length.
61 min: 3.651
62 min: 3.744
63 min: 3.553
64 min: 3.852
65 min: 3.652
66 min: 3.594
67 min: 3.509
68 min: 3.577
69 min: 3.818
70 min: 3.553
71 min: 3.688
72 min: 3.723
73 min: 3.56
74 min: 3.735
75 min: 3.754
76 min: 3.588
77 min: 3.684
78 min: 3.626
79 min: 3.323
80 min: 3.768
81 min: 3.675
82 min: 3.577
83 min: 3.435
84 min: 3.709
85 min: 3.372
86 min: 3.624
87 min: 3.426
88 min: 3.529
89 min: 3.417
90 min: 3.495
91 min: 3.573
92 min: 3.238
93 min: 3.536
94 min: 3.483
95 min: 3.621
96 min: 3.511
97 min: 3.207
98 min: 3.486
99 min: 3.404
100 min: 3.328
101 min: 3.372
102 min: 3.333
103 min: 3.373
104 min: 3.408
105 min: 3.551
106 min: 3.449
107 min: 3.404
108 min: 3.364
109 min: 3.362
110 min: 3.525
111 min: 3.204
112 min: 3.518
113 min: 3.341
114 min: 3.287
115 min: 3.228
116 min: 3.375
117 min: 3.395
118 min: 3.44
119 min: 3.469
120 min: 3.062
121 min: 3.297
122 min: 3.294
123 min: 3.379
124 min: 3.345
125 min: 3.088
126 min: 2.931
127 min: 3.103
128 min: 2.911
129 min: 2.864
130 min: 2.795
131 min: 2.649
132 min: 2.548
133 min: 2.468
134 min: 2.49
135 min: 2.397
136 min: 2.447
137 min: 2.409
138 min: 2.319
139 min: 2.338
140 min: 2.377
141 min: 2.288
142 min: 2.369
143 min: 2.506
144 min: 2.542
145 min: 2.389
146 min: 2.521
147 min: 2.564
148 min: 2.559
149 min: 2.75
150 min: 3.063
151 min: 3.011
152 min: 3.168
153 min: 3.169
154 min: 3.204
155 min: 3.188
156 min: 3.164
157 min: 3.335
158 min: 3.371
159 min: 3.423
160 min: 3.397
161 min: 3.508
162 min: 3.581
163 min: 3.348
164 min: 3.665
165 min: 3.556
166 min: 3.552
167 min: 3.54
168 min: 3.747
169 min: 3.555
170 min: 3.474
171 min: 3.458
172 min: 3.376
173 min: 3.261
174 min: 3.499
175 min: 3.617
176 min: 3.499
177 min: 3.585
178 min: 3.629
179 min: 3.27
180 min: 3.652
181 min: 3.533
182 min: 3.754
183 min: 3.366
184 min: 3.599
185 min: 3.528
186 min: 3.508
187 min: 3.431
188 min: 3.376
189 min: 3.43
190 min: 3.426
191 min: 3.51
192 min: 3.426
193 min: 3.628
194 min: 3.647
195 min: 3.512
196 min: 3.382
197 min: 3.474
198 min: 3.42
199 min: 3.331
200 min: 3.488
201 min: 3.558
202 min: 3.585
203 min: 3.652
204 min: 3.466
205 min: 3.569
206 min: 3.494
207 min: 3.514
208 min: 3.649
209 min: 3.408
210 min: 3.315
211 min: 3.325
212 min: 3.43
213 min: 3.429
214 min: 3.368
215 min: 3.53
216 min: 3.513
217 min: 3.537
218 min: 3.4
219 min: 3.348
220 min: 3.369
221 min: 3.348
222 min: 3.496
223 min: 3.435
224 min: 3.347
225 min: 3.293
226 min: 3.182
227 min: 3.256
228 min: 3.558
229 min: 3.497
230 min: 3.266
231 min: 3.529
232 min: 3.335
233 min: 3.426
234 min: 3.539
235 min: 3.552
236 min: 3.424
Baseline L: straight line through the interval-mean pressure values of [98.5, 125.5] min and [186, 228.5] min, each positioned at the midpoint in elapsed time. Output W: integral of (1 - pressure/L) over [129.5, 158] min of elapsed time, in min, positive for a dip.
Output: 5.9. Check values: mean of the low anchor 3.36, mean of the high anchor 3.45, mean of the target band 2.69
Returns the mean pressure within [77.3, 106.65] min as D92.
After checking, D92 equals 3.48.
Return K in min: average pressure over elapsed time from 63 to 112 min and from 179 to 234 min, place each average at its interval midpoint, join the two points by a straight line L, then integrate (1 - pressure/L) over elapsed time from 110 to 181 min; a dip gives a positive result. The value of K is 7.8 min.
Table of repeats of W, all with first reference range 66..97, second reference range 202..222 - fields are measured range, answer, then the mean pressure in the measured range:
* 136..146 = 3.2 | 2.4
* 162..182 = -0.2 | 3.52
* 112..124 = 0.7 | 3.33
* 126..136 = 2.4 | 2.69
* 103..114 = 0.4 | 3.41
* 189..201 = 0.0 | 3.48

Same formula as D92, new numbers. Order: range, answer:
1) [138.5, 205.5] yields 3.29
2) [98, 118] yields 3.38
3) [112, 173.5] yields 3.05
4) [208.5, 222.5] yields 3.42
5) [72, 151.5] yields 3.17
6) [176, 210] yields 3.51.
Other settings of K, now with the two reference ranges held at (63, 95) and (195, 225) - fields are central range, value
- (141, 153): 2.85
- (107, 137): 3.89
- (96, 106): 0.47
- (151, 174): 0.63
